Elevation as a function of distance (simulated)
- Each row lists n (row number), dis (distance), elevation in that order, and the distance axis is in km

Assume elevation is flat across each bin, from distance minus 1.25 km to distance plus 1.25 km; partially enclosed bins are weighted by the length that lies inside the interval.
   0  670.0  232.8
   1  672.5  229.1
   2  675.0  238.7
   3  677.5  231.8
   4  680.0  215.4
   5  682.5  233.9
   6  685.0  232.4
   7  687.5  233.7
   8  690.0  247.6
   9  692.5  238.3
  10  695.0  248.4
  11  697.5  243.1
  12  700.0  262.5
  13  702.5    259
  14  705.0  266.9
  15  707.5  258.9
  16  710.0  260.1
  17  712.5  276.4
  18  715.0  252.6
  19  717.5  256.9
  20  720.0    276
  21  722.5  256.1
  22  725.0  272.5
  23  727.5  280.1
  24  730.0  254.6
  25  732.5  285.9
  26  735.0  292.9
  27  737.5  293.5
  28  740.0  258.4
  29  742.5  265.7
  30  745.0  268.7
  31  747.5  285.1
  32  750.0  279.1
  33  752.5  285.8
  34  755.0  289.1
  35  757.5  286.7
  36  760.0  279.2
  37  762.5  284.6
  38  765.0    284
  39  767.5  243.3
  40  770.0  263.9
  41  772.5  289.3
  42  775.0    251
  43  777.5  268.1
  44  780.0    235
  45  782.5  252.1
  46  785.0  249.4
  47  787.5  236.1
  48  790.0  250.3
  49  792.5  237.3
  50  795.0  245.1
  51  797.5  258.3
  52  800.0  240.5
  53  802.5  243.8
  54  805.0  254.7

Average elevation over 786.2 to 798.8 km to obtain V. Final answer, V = 245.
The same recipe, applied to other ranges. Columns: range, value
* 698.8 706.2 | 263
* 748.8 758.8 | 285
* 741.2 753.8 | 277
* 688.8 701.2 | 248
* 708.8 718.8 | 262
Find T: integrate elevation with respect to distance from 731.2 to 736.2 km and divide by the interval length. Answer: 289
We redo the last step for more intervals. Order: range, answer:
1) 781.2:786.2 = 251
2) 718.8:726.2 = 268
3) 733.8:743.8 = 278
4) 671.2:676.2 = 234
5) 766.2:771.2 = 254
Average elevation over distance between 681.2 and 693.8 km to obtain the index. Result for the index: 237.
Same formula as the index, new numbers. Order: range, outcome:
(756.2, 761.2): 283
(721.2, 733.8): 270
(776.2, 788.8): 248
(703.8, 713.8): 266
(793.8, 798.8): 252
